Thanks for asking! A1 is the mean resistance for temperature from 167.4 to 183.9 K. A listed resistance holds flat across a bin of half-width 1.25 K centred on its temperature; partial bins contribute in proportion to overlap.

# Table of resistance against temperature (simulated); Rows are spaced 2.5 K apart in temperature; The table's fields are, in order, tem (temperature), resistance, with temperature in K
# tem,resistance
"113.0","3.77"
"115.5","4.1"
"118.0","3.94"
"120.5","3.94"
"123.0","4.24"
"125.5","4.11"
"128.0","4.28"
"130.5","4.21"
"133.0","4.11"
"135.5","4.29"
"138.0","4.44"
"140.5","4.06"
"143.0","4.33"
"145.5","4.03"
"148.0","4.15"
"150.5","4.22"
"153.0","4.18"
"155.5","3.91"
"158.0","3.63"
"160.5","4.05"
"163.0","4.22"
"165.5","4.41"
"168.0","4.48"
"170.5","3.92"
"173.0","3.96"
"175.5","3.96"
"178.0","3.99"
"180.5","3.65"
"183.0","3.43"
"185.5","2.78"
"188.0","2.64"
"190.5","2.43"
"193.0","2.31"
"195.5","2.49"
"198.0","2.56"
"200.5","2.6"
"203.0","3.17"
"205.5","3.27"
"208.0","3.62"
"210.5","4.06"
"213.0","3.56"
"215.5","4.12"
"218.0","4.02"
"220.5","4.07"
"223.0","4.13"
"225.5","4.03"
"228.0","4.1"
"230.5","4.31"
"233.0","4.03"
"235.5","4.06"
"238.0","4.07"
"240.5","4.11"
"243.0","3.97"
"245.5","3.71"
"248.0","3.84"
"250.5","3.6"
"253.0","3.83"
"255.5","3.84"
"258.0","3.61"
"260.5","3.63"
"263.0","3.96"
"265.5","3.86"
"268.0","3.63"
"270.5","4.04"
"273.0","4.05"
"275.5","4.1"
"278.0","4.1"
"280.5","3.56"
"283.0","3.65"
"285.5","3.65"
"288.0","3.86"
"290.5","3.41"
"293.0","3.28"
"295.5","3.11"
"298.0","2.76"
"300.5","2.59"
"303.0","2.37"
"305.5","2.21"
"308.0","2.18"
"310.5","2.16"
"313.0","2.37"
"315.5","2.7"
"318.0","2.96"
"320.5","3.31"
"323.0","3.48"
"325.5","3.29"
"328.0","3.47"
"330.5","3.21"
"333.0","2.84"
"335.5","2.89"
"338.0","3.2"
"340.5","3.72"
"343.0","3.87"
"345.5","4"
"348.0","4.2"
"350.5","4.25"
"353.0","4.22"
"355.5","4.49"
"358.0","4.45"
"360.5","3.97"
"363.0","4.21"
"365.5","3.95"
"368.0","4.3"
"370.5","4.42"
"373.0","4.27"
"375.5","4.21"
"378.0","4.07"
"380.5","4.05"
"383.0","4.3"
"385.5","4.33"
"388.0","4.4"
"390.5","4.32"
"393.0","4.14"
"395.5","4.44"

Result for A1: 3.9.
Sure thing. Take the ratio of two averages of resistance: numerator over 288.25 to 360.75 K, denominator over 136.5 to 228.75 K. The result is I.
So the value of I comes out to 0.9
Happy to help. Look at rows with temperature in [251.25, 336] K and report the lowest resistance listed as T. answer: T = 2.16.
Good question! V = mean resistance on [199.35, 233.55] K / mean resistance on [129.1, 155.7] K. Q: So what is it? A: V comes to 0.91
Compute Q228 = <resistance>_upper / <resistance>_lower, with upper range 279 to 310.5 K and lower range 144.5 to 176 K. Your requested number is 0.74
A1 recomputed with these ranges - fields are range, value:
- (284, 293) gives 3.59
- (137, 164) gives 4.11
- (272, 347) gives 3.21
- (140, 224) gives 3.65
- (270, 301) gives 3.56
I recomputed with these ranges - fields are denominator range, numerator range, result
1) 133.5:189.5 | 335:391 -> 1.04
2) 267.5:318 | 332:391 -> 1.27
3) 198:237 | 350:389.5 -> 1.13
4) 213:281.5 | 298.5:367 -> 0.85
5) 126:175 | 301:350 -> 0.74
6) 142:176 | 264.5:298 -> 0.90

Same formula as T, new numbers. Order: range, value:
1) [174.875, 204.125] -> 2.31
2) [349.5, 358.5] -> 4.22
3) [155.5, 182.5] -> 3.63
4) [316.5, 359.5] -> 2.84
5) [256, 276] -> 3.61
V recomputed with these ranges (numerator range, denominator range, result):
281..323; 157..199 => 0.85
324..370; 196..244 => 1.01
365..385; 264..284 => 1.09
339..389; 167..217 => 1.25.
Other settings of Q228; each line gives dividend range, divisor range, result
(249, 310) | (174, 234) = 0.99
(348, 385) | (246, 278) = 1.10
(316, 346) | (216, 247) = 0.82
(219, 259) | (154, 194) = 1.09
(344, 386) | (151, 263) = 1.14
